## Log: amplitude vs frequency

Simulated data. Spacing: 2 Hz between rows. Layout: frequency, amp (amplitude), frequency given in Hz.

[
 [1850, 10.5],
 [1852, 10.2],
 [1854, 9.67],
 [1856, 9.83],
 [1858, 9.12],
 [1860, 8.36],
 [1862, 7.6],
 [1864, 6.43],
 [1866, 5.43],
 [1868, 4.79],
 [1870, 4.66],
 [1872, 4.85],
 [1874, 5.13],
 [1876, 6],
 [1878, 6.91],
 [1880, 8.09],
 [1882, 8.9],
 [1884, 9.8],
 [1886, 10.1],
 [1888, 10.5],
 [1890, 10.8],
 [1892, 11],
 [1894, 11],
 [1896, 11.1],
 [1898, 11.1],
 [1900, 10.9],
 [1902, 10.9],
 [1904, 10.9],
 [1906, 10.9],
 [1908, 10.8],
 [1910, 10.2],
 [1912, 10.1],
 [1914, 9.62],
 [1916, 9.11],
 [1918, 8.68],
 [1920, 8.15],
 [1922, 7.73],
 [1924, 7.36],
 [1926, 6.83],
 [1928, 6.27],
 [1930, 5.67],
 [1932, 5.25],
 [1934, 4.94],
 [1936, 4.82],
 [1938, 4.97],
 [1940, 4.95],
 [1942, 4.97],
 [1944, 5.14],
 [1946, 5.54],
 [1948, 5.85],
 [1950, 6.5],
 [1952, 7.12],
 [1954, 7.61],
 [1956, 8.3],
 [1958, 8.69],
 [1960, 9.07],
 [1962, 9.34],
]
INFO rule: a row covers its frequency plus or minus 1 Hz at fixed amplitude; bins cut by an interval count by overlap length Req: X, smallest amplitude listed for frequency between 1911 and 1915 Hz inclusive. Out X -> 9.62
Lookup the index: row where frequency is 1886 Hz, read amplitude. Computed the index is 10.1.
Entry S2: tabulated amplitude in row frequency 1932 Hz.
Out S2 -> 5.25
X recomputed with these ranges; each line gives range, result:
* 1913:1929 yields 6.27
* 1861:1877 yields 4.66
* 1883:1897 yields 9.8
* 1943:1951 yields 5.14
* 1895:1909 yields 10.8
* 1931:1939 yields 4.82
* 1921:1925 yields 7.36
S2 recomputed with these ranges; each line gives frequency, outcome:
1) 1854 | 9.67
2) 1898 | 11.1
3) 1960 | 9.07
